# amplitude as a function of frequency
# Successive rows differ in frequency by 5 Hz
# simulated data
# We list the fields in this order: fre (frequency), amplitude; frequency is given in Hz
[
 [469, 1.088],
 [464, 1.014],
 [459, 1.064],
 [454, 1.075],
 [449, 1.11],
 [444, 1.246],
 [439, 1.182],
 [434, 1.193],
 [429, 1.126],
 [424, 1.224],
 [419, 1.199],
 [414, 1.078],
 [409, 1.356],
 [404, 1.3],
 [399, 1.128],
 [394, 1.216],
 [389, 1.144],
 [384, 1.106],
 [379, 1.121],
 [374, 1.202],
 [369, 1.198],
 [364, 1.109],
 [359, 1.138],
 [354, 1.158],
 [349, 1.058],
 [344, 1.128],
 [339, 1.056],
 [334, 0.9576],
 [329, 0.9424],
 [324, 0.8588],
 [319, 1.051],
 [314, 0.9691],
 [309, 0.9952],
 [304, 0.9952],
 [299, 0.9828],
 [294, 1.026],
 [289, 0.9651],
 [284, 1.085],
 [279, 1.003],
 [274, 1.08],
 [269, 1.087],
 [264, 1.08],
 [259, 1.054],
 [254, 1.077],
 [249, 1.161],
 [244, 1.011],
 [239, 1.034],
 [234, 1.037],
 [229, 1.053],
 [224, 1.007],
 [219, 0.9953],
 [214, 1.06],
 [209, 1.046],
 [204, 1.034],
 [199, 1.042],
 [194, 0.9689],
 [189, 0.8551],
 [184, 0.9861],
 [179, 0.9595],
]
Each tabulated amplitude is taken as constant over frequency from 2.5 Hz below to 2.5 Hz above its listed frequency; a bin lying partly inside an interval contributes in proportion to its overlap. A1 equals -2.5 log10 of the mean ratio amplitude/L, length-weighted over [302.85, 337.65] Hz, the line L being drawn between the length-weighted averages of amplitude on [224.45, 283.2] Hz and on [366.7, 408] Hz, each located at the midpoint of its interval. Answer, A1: 0.16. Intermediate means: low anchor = 1.06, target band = 0.969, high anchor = 1.18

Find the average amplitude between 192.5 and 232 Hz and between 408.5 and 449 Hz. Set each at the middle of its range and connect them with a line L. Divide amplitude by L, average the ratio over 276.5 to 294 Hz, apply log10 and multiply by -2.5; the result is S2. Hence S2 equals 0.06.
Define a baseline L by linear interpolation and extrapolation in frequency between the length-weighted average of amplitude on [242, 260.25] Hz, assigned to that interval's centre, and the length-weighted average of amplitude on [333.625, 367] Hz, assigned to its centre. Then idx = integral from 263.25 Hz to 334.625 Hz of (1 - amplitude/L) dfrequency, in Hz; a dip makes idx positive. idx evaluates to 5.4 Hz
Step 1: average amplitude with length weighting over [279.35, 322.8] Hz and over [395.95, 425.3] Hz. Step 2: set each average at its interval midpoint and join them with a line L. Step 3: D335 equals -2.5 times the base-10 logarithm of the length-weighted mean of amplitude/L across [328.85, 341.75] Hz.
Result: 0.08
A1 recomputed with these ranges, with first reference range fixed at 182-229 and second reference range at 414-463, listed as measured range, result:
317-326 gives 0.13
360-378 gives -0.06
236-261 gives -0.04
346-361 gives -0.02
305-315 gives 0.09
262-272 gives -0.04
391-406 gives -0.08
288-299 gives 0.06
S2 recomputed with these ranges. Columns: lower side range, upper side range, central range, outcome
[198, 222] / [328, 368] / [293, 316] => 0.08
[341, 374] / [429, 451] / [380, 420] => -0.03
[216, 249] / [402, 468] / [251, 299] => 0.01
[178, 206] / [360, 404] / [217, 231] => -0.01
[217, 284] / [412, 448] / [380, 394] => 0.01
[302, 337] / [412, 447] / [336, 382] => -0.08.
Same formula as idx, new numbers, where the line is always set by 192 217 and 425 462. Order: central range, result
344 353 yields 0.0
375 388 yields -0.1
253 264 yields -0.1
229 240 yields 0.1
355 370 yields -0.5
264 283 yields 0.0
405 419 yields -1.2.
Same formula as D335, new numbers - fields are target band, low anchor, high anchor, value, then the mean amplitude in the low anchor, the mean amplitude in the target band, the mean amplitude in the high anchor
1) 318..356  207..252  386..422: 0.12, 1.05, 1.02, 1.2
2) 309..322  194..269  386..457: 0.11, 1.05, 1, 1.18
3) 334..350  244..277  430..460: 0.05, 1.08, 1.06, 1.15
